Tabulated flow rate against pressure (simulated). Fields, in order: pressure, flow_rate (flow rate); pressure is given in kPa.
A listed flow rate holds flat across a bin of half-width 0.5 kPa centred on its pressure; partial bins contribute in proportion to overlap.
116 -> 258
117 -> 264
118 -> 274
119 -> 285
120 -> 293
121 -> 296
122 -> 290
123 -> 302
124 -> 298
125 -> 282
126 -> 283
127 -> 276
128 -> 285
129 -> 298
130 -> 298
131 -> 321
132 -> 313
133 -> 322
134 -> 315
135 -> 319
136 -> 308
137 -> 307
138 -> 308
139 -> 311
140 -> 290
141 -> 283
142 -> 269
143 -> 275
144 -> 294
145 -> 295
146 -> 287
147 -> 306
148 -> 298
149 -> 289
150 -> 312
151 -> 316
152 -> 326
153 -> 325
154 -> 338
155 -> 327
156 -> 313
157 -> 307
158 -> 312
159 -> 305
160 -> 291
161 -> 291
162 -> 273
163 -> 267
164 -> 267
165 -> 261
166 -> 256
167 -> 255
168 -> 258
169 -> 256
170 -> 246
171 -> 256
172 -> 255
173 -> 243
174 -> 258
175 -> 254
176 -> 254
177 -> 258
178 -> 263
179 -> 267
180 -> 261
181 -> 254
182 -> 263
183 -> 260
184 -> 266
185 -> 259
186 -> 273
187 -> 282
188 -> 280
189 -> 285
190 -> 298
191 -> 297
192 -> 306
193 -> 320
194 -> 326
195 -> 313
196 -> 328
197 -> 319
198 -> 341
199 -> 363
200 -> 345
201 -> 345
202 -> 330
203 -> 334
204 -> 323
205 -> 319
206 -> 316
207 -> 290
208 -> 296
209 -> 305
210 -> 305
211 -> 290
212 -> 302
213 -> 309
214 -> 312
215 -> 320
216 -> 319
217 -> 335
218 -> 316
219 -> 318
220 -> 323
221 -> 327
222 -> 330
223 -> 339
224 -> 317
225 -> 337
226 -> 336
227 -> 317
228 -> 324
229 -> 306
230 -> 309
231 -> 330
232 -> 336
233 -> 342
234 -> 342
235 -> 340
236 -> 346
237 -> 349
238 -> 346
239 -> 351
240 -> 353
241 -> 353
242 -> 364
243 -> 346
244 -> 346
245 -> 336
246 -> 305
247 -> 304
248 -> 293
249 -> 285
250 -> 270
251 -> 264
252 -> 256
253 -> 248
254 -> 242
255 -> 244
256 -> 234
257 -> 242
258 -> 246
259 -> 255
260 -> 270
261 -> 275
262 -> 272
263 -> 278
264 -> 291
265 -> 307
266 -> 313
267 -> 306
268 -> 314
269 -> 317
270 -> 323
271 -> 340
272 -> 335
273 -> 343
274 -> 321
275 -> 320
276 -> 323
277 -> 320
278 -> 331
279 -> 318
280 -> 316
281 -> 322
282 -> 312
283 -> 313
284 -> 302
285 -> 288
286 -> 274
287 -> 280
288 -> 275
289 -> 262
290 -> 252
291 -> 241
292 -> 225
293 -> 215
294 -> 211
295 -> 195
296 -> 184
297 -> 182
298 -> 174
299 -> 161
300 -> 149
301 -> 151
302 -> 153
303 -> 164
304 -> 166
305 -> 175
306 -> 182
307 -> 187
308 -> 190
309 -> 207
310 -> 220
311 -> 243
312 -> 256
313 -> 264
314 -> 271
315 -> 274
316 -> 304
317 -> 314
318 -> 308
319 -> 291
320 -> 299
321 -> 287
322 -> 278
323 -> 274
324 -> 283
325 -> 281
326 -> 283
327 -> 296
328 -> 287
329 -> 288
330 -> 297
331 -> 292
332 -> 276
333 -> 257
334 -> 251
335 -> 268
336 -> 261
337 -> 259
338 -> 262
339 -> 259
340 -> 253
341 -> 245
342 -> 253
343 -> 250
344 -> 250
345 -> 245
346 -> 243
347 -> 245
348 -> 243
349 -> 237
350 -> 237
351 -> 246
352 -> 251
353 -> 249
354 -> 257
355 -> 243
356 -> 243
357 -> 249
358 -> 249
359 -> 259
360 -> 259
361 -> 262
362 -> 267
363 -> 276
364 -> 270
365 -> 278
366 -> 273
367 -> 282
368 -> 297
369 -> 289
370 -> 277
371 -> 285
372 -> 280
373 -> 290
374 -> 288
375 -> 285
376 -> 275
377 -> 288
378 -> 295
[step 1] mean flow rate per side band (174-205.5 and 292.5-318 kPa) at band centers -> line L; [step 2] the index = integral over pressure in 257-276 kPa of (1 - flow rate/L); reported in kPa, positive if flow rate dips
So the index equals -5.0 kPa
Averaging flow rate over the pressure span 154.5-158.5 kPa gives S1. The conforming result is 315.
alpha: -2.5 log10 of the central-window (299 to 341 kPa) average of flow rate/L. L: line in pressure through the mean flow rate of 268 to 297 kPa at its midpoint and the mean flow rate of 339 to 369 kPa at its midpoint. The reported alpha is 0.087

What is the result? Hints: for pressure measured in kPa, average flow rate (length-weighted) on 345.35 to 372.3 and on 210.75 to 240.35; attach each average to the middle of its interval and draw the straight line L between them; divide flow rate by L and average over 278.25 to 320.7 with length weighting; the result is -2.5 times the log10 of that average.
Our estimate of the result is 0.21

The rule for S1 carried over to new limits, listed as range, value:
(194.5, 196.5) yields 320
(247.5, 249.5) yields 289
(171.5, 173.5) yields 249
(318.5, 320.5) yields 295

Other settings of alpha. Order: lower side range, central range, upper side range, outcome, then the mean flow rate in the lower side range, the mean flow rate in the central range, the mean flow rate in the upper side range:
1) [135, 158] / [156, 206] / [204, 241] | 0.10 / 304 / 287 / 324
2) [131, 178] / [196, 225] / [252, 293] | -0.12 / 289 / 321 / 288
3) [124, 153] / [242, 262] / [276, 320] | -0.08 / 300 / 279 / 244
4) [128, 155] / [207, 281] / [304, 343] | -0.11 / 305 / 311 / 261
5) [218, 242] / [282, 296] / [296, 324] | 0.00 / 334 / 256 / 227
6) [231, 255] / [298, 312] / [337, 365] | 0.46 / 317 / 183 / 253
